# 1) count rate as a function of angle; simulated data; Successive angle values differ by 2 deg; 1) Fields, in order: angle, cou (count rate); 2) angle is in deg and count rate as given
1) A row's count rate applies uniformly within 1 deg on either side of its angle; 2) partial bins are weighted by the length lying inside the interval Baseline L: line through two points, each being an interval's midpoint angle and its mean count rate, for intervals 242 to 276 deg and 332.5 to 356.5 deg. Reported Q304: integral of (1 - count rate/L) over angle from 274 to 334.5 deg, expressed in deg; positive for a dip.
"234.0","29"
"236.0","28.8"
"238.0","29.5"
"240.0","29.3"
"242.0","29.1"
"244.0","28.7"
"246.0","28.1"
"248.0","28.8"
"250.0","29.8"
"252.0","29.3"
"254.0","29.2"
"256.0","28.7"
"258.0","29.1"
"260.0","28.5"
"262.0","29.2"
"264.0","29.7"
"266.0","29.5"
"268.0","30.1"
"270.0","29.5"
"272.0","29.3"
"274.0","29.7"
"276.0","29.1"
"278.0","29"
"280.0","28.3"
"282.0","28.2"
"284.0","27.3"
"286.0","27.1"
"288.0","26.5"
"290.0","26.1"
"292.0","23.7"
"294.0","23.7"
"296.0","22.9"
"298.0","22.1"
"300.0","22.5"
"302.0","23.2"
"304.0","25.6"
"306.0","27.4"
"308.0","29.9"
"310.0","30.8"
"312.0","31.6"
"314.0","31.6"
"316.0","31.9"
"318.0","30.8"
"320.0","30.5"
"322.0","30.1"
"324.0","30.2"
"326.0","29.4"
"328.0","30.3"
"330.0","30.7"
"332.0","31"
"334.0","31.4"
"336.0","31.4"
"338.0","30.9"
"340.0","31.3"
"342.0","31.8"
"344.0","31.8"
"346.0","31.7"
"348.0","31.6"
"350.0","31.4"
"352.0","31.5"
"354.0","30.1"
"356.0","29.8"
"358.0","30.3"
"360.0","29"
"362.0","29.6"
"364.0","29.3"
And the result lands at 4.4 deg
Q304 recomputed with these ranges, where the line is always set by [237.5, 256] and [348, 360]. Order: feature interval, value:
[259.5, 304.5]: 3.9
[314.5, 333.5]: -0.3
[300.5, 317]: 0.6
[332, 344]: -0.4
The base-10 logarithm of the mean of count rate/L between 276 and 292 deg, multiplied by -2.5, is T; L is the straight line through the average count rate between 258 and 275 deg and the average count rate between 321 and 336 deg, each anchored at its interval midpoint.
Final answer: 0.09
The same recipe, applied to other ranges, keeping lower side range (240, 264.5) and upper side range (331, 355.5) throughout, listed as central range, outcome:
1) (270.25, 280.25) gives 0.02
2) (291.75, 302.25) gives 0.30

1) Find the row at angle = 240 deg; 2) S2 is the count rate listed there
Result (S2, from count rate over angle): 29.3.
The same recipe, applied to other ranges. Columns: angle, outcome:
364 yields 29.3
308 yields 29.9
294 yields 23.7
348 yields 31.6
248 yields 28.8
